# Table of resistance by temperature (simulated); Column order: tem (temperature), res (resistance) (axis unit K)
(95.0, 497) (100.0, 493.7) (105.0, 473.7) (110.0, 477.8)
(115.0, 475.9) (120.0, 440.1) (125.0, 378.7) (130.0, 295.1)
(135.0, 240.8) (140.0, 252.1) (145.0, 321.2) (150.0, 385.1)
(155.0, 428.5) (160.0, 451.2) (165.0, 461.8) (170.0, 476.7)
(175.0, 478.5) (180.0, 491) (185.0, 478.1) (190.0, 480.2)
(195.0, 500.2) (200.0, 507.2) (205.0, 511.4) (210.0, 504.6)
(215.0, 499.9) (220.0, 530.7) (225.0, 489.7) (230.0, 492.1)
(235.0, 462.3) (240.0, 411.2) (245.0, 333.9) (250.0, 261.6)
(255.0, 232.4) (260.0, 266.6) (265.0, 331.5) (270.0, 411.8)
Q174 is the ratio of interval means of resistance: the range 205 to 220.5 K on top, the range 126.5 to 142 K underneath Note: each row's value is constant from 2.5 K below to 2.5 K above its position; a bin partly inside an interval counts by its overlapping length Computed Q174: 1.88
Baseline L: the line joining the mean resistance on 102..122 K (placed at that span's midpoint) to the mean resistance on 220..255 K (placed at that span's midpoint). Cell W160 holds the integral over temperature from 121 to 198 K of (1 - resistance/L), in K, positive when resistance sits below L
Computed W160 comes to 5.7 K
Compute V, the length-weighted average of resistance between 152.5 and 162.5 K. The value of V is 440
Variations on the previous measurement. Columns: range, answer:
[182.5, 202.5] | 491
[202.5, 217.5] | 505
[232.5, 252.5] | 367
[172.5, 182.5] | 485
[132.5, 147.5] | 271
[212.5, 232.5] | 503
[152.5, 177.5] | 459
